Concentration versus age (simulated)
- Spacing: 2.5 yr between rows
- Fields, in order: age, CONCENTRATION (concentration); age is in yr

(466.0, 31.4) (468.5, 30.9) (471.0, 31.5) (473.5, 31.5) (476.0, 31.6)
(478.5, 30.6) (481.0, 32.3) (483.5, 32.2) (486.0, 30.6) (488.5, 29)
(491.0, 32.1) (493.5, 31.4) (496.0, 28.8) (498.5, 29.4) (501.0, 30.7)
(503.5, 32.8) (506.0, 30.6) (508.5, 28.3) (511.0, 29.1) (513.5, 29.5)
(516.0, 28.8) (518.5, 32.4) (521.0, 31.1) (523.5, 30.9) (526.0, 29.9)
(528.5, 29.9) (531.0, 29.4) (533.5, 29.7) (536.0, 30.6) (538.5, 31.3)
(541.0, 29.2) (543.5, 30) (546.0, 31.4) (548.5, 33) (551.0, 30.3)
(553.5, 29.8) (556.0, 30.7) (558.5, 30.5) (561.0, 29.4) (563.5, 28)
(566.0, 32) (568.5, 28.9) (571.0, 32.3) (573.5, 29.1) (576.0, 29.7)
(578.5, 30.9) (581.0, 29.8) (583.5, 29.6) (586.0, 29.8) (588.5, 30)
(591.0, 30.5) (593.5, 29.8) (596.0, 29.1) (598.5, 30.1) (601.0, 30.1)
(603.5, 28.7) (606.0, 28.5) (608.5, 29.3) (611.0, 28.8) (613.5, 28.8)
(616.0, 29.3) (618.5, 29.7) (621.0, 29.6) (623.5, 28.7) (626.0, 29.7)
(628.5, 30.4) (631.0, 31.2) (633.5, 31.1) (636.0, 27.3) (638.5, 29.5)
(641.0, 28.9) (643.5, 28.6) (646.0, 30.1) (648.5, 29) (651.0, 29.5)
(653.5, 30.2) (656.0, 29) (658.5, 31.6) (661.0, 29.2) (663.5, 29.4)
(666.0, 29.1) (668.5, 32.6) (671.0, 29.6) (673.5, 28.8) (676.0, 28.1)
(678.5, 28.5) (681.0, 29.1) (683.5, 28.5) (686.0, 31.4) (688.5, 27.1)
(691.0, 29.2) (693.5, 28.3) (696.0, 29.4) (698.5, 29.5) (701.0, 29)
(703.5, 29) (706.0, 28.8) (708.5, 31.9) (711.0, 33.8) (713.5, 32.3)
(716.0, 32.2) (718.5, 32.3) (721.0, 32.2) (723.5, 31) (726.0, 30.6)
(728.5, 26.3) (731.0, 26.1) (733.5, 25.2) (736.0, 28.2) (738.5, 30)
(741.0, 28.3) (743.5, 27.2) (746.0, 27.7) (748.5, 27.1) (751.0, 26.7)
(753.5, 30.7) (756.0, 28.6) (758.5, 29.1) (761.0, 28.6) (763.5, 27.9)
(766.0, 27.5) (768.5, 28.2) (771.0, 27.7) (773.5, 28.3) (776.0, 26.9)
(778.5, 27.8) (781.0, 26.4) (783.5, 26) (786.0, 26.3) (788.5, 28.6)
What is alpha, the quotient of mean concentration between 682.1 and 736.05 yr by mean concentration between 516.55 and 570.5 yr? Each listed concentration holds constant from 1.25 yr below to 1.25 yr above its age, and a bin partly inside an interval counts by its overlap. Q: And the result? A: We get 0.98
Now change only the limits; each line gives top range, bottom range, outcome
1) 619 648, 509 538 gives 0.98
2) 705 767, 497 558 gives 0.96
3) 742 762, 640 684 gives 0.96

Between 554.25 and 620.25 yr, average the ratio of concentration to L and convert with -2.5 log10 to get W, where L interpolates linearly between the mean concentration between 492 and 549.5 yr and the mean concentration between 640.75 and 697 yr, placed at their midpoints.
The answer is 0.006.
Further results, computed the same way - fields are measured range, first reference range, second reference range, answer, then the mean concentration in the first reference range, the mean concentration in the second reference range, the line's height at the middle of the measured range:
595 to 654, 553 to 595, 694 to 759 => 0.01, 30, 29.3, 29.8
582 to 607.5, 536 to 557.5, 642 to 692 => 0.02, 30.7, 29.4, 30.2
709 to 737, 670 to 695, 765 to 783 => -0.07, 28.9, 27.5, 28.2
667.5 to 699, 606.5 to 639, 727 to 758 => -0.02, 29.5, 27.7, 28.6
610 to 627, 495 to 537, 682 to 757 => 0.02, 30.1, 29.3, 29.7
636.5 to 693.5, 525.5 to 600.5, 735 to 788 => -0.01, 30.2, 27.9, 29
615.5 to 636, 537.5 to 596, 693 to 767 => 0.00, 30.2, 29.2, 29.9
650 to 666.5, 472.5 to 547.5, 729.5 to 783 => -0.03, 30.5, 27.8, 28.9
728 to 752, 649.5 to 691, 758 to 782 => 0.04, 29.5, 27.8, 28.3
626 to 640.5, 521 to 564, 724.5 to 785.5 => -0.02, 30.3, 27.8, 29.2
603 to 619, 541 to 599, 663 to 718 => 0.04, 30.2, 29.8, 30.1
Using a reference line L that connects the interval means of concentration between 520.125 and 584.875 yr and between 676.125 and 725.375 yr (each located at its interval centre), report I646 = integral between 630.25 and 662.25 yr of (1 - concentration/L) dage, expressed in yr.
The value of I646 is 0.6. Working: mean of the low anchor 30.3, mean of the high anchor 30.1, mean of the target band 29.6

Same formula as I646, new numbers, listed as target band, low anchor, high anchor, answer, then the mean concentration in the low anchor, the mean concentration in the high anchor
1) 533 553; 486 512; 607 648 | -0.5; 30.2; 29.4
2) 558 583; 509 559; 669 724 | 0.2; 30.3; 30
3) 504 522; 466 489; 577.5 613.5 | 0.4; 31.2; 29.6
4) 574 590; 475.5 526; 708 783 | 0.0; 30.6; 28.8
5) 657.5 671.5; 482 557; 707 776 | -0.3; 30.4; 29.1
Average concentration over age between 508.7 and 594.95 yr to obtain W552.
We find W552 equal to 30.2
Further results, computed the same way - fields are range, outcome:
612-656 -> 29.5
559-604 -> 29.9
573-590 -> 29.9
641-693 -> 29.4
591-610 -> 29.4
